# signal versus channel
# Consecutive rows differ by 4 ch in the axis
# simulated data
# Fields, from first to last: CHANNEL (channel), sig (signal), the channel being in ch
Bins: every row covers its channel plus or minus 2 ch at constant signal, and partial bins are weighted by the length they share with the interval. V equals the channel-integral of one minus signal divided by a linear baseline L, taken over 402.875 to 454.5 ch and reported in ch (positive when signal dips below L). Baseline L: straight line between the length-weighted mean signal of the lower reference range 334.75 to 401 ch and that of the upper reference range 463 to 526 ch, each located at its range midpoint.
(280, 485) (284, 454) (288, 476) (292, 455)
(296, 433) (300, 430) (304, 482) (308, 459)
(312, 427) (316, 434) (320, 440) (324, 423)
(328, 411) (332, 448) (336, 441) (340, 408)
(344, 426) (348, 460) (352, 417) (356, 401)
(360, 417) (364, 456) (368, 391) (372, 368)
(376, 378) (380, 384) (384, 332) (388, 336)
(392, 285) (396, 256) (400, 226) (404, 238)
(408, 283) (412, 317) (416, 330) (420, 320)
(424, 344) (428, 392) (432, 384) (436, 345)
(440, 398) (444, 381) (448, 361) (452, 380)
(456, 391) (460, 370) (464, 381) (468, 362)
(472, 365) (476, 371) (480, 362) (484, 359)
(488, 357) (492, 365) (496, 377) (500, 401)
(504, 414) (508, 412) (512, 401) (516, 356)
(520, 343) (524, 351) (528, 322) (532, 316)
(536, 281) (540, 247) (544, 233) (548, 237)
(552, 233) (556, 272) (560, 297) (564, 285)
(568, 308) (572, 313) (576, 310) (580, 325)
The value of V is 4.0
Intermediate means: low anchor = 377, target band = 346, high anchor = 373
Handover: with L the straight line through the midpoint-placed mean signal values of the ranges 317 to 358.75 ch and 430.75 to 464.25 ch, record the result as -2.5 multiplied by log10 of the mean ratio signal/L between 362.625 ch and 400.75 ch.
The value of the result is 0.19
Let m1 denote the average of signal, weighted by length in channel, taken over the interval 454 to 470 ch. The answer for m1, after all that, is 376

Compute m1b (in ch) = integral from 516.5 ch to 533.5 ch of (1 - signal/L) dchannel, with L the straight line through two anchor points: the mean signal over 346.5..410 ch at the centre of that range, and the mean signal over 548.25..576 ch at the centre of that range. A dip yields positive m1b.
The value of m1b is -2.2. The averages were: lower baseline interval 351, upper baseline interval 283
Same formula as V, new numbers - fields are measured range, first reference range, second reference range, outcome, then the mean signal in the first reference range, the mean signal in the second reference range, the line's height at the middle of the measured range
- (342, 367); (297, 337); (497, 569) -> -0.6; 439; 318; 418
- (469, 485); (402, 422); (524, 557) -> -4.5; 298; 273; 285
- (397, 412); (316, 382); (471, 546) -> 5.1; 417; 349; 394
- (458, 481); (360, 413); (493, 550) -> -2.4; 331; 336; 334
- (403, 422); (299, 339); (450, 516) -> 4.9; 439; 379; 405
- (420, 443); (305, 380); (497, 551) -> 0.5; 422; 331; 377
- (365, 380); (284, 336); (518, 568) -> 0.6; 444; 286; 401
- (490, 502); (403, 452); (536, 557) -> -3.9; 345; 247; 288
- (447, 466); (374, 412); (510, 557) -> -4.8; 303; 300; 301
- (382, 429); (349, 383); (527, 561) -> 8.6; 401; 269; 372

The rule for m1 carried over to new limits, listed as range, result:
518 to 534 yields 333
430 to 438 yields 364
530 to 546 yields 269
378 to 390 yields 351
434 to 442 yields 372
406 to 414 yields 300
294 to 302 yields 432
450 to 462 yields 380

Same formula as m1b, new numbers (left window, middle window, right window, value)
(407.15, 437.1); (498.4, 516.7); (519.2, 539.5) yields -4.5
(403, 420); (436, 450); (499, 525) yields -2.2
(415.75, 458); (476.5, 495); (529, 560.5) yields -2.4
